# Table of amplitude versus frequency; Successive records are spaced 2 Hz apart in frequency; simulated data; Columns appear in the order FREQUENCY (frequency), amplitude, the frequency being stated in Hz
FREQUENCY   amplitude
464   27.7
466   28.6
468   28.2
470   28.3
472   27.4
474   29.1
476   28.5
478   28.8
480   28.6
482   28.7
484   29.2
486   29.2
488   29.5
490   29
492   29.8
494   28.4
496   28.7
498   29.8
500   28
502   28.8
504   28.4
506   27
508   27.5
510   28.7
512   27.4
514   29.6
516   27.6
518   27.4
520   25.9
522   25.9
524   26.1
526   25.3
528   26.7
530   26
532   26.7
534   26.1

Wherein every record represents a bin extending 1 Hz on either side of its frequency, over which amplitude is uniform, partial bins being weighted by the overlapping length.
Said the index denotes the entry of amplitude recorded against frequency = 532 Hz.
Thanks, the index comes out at 26.7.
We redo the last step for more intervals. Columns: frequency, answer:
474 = 29.1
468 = 28.2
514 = 29.6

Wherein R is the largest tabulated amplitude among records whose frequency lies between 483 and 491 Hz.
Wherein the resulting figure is 29.5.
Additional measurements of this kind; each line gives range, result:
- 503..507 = 28.4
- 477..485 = 29.2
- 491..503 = 29.8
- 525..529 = 26.7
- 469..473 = 28.3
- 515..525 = 27.6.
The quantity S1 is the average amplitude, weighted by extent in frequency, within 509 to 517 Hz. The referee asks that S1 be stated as 28.3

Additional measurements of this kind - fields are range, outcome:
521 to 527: 25.8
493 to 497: 28.5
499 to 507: 28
